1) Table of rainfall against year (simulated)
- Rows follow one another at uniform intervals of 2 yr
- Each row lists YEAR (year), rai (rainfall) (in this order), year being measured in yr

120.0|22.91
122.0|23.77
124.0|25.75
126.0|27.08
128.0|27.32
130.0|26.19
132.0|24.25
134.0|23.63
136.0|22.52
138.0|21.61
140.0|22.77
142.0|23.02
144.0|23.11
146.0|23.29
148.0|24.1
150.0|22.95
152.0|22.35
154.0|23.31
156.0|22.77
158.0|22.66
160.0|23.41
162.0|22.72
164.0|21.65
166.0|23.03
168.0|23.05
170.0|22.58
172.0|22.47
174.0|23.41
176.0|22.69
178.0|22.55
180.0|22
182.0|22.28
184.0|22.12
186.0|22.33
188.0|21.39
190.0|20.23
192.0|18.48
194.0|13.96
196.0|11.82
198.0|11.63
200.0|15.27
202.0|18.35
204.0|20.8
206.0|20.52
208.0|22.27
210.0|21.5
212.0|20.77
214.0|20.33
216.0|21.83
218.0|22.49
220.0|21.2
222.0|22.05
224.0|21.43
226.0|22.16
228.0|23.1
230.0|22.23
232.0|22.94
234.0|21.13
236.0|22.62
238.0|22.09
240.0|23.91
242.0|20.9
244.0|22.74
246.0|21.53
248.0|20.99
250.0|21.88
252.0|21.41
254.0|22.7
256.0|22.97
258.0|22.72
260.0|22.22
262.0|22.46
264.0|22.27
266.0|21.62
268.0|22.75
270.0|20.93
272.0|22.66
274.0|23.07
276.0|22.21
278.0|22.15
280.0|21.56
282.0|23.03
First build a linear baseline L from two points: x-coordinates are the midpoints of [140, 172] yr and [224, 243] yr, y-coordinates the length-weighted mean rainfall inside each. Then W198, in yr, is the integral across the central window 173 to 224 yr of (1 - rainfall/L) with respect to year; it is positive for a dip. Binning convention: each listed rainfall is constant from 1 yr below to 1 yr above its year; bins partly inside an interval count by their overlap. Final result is 5.6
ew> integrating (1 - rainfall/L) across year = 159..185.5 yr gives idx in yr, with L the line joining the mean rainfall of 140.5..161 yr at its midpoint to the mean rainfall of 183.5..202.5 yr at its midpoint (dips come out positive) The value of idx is -3.22 yr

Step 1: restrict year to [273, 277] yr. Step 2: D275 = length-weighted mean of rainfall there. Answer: 22.6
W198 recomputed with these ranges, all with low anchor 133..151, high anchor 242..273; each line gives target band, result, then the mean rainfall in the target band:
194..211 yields 3.8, 17.5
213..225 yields 0.4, 21.6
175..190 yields 0.4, 22.1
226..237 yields 0.0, 22.4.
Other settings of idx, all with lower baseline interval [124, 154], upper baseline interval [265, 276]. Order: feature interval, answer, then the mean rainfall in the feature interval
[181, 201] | 4.6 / 18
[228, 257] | 0.5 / 22.2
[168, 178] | 0.3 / 22.8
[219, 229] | 0.4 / 22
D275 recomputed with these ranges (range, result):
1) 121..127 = 25.5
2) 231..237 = 22.2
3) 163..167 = 22.3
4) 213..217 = 21.1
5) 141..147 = 23.1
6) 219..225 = 21.6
